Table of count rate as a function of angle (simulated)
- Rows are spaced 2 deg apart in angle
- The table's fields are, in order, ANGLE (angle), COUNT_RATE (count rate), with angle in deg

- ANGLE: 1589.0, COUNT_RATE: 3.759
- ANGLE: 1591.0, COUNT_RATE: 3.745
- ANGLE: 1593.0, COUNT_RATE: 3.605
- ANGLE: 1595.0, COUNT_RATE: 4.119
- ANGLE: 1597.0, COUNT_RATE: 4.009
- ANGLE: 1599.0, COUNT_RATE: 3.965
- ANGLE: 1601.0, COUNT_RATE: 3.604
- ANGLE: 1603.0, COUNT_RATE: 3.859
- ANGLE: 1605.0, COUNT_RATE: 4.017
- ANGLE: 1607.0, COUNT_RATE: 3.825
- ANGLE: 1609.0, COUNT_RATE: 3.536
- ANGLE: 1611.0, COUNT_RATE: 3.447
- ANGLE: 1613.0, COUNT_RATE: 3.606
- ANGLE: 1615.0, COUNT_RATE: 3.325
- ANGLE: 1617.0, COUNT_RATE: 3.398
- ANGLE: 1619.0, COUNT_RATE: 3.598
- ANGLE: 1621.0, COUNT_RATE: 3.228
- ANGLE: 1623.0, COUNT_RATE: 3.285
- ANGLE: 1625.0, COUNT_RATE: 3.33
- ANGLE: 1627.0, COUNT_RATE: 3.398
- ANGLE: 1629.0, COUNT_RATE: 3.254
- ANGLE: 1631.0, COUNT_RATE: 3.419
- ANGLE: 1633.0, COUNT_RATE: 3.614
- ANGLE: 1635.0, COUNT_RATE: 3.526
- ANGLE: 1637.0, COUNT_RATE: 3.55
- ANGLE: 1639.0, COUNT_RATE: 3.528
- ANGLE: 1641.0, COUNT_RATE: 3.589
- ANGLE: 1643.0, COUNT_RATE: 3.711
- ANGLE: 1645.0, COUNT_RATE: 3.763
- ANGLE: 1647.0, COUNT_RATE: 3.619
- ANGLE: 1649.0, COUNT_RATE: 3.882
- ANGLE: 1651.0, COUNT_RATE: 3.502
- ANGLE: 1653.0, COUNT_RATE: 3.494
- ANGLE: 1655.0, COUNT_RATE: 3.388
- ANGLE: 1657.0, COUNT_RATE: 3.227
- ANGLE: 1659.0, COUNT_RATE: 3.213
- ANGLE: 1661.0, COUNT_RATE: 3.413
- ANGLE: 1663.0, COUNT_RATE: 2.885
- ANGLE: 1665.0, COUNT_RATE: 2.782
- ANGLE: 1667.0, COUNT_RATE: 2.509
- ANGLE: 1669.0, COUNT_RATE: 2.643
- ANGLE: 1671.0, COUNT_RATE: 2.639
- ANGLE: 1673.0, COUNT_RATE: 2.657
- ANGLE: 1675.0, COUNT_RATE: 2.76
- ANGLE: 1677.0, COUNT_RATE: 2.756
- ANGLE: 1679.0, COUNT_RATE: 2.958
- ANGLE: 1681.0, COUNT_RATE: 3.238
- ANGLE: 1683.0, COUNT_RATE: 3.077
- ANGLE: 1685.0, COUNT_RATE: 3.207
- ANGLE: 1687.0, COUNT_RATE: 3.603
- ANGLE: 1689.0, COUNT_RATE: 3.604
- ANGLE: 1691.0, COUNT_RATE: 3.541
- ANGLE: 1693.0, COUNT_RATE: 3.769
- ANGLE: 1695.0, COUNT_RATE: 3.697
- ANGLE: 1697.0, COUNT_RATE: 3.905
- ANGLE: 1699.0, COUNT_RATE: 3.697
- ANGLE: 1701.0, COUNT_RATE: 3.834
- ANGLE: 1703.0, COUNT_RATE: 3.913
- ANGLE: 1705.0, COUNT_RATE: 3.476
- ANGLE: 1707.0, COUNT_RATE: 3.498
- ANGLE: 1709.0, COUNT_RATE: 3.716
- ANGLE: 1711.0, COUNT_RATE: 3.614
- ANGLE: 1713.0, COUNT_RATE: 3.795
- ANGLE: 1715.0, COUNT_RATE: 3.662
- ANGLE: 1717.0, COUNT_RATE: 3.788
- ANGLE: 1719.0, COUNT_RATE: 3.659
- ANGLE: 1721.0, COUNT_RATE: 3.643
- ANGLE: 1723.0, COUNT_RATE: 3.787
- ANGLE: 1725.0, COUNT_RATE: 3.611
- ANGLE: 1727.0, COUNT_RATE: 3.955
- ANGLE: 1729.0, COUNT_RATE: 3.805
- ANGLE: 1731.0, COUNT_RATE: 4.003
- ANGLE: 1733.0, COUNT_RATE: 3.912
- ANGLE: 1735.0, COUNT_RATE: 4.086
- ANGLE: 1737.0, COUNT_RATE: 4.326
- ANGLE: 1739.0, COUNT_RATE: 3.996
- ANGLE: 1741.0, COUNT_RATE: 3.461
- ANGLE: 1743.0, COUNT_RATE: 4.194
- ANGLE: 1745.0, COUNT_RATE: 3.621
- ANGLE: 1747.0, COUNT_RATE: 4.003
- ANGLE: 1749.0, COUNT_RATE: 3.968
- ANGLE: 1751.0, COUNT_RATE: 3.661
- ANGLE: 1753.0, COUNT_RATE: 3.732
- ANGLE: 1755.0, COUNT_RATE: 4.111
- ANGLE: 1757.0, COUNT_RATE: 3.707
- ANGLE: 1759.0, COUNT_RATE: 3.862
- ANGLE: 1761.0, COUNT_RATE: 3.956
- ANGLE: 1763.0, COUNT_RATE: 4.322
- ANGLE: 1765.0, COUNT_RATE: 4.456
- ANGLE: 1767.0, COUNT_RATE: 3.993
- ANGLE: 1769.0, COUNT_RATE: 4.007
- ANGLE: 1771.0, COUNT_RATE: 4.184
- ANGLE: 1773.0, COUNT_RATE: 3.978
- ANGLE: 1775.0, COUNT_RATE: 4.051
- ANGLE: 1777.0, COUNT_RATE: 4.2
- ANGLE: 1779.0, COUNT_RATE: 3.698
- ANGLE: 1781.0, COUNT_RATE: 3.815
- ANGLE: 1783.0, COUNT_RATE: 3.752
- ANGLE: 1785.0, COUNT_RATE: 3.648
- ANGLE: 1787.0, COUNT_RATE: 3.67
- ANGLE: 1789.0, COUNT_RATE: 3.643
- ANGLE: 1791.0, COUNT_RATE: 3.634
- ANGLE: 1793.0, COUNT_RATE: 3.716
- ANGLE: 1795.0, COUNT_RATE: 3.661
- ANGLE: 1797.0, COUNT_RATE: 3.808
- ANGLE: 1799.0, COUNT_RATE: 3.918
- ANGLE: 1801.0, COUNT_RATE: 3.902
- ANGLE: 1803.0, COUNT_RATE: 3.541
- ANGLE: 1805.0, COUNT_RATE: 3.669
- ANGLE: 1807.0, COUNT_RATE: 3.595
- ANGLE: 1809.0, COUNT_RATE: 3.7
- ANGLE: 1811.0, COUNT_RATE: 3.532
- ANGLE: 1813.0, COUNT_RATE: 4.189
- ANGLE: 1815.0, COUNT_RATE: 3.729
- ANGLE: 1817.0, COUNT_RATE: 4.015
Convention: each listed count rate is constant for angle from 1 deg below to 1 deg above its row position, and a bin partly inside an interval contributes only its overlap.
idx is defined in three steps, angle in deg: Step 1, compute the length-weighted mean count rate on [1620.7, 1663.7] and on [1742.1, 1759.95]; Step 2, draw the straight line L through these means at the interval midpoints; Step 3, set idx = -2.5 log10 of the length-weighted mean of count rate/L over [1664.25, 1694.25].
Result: 0.18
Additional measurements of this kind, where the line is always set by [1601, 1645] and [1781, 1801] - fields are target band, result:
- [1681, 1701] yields 0.02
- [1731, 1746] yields -0.08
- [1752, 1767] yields -0.09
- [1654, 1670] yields 0.19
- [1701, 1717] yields -0.02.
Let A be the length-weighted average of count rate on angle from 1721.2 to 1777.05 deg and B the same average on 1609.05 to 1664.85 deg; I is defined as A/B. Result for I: 1.15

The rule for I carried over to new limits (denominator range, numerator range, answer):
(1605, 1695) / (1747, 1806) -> 1.16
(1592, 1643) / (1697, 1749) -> 1.06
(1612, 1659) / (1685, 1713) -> 1.05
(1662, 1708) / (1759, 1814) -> 1.19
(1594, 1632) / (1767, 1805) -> 1.07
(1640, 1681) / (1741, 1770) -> 1.25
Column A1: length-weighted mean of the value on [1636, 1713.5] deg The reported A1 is 3.37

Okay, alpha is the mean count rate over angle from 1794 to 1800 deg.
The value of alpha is 3.8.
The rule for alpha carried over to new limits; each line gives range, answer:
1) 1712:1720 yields 3.73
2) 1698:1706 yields 3.73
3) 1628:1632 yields 3.34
